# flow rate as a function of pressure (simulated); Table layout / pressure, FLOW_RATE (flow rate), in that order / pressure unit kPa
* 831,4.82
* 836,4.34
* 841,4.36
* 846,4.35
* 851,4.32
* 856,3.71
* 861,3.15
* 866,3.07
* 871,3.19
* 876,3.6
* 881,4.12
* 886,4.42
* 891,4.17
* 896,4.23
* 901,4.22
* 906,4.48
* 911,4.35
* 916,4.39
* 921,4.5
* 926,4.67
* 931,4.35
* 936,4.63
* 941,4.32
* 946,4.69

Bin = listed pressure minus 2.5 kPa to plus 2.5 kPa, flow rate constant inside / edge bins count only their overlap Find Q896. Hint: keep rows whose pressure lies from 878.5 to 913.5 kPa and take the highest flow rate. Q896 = 4.48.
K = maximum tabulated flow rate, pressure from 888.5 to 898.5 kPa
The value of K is 4.23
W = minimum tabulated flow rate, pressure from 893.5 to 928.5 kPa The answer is 4.22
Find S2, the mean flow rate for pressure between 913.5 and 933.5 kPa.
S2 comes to 4.48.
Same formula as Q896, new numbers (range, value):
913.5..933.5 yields 4.67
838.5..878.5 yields 4.36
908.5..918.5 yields 4.39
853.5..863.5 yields 3.71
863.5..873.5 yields 3.19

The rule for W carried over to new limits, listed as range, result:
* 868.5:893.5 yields 3.19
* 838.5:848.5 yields 4.35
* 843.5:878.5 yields 3.07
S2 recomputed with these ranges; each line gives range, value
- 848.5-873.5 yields 3.49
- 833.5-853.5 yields 4.34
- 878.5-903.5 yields 4.23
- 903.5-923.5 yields 4.43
